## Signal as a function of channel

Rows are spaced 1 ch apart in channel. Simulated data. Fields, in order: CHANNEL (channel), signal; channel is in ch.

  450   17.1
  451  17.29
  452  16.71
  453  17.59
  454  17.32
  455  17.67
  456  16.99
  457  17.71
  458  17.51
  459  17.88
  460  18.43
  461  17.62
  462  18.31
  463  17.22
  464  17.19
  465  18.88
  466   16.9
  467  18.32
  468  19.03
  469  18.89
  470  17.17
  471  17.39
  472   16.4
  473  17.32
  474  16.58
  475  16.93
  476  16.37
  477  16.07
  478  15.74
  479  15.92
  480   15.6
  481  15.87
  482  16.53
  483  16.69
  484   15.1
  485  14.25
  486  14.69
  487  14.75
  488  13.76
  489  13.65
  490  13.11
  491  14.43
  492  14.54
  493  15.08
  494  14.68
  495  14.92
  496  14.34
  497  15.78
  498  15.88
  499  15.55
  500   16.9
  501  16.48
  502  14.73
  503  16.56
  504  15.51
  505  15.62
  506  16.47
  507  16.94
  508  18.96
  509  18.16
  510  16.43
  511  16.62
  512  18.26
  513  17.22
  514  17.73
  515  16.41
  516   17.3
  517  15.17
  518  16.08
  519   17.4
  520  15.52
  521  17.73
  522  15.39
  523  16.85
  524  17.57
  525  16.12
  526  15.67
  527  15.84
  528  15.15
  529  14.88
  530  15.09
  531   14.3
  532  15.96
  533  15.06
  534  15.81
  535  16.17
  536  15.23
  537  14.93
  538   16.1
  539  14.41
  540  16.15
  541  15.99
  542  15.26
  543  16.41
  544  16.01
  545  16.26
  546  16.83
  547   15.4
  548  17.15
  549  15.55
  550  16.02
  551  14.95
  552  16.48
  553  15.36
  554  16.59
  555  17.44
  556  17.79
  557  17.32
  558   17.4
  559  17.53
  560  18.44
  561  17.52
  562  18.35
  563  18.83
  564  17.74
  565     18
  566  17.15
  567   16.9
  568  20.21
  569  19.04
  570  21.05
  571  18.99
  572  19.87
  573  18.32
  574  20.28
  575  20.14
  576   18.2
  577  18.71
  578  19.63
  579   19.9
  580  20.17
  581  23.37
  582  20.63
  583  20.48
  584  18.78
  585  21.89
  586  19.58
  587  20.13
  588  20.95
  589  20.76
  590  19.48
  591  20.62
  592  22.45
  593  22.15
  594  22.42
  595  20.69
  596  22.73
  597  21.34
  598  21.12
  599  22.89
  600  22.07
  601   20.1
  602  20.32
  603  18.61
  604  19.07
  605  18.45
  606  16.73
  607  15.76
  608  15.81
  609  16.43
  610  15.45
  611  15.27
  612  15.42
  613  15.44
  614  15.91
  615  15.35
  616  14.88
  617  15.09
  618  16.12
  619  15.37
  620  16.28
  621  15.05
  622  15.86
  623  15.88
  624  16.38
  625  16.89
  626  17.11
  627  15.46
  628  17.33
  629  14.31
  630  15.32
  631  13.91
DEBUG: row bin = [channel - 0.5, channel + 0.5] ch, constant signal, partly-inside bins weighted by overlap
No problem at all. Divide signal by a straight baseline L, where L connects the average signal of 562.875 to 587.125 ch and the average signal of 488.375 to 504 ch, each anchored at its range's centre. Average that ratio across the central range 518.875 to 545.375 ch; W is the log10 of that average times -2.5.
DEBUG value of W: 0.086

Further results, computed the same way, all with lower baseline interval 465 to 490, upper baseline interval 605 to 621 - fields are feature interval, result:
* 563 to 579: -0.19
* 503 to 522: -0.05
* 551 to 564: -0.09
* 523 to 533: 0.03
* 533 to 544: 0.03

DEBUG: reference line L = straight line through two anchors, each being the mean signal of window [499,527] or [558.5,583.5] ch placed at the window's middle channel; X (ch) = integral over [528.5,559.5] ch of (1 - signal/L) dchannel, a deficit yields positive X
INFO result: 3.4 ch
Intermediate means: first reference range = 16.6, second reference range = 19.2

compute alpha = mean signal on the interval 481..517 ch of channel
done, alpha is 15.8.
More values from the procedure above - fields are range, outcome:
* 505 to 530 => 16.6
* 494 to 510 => 16.1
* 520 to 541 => 15.7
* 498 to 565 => 16.4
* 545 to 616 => 18.6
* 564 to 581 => 19.2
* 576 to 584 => 20.2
